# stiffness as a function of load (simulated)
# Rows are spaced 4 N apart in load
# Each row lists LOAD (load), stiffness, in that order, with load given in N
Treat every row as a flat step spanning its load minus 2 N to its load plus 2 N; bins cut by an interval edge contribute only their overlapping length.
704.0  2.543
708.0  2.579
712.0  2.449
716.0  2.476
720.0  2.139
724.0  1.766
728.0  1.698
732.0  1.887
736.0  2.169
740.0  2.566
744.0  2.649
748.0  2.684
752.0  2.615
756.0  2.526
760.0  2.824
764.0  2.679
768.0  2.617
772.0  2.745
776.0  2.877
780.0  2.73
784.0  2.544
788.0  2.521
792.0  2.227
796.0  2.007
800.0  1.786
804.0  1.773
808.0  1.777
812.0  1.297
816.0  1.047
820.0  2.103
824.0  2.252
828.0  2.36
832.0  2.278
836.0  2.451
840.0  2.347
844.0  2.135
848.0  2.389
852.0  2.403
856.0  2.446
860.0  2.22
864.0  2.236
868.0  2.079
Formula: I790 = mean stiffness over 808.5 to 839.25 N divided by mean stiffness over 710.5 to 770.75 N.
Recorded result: 0.8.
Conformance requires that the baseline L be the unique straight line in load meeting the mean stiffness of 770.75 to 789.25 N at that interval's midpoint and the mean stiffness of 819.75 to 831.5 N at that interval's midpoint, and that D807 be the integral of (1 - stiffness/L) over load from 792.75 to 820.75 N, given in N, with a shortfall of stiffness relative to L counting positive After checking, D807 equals 8.6 N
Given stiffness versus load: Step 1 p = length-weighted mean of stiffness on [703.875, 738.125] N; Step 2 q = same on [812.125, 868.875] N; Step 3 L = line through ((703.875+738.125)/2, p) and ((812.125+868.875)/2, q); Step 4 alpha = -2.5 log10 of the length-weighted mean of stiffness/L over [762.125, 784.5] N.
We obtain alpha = -0.24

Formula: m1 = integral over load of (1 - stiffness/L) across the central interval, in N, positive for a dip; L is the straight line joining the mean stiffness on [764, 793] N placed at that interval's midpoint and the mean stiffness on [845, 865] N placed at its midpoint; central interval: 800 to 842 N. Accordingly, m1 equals 8.5 N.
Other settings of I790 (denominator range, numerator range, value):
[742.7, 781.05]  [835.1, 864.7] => 0.86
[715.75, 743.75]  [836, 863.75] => 1.10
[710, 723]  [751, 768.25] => 1.15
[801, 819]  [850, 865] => 1.53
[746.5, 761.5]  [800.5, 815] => 0.60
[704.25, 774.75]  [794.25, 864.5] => 0.85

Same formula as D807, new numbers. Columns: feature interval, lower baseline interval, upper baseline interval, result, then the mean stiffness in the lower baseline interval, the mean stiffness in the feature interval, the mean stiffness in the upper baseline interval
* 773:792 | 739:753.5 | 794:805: -4.6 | 2.63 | 2.63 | 1.86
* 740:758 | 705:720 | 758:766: 0.4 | 2.46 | 2.61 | 2.75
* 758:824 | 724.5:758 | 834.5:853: 3.0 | 2.32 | 2.22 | 2.34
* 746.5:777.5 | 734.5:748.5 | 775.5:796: -2.3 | 2.51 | 2.69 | 2.5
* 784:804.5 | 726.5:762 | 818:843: 1.9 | 2.41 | 2.13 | 2.29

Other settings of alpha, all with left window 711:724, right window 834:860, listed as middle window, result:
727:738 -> 0.17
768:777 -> -0.20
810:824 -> 0.41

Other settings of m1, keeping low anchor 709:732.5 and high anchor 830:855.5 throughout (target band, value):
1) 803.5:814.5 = 3.4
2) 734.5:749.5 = -2.6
